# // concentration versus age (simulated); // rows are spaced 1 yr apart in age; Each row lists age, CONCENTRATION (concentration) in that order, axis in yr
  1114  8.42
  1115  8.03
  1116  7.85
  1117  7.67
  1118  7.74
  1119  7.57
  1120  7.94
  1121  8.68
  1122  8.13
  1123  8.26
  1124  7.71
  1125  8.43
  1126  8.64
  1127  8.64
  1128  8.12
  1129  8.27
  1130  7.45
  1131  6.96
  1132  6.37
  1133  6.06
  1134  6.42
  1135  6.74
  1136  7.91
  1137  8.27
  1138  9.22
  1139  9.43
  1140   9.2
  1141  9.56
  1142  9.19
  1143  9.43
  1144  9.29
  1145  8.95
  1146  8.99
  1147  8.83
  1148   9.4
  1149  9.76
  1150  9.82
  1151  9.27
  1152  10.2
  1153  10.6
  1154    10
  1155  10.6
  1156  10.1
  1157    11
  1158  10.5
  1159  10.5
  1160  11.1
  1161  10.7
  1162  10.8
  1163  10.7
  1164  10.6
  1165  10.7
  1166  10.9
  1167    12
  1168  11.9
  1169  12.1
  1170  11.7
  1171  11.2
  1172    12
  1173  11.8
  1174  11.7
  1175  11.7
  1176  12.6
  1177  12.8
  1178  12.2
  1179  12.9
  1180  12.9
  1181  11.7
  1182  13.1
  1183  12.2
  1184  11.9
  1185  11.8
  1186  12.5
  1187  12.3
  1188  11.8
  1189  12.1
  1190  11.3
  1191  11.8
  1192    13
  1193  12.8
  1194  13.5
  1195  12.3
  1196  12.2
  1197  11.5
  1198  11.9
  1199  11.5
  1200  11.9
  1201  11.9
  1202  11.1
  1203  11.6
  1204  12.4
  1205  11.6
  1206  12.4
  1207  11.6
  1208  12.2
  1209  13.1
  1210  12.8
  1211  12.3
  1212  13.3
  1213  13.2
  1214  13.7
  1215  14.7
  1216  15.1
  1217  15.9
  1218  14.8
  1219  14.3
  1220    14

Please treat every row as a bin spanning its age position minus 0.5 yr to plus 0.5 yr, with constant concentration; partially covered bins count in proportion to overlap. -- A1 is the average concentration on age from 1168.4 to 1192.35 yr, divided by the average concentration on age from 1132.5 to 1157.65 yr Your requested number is 1.3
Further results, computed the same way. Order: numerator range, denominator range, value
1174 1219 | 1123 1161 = 1.40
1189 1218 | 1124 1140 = 1.61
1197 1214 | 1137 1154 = 1.29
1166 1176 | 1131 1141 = 1.51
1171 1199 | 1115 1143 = 1.52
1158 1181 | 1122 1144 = 1.42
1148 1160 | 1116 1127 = 1.26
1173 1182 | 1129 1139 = 1.66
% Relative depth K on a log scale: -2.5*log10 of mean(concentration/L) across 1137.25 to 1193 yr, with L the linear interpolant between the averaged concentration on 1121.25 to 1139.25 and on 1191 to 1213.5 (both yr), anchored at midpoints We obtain -0.10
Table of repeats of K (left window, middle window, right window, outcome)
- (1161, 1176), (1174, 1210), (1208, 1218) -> 0.040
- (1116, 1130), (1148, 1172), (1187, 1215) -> -0.065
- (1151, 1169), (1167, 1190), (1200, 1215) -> -0.065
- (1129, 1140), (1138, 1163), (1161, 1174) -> -0.056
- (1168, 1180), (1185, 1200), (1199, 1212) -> -0.005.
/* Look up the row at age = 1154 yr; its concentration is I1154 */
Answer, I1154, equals 10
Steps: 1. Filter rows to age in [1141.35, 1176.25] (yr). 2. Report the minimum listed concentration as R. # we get 8.83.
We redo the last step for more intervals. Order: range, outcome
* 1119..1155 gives 6.06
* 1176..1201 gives 11.3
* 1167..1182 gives 11.2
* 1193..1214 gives 11.1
